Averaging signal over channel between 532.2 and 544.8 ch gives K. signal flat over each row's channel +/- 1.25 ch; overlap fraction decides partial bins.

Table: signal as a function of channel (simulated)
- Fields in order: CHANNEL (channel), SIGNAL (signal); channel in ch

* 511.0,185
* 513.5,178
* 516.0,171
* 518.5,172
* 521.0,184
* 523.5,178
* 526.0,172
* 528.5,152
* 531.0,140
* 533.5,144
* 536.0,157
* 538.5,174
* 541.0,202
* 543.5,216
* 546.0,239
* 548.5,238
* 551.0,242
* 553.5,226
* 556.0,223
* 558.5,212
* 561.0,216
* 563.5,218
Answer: 179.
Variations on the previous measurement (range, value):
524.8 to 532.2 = 155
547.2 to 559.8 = 228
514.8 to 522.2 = 176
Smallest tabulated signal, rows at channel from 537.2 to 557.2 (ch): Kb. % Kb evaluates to 174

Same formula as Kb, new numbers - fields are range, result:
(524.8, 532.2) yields 140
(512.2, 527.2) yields 171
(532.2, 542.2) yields 144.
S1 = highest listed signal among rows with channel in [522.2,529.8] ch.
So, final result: 178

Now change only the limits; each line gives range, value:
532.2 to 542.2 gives 202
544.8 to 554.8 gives 242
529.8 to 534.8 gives 144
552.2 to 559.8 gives 226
